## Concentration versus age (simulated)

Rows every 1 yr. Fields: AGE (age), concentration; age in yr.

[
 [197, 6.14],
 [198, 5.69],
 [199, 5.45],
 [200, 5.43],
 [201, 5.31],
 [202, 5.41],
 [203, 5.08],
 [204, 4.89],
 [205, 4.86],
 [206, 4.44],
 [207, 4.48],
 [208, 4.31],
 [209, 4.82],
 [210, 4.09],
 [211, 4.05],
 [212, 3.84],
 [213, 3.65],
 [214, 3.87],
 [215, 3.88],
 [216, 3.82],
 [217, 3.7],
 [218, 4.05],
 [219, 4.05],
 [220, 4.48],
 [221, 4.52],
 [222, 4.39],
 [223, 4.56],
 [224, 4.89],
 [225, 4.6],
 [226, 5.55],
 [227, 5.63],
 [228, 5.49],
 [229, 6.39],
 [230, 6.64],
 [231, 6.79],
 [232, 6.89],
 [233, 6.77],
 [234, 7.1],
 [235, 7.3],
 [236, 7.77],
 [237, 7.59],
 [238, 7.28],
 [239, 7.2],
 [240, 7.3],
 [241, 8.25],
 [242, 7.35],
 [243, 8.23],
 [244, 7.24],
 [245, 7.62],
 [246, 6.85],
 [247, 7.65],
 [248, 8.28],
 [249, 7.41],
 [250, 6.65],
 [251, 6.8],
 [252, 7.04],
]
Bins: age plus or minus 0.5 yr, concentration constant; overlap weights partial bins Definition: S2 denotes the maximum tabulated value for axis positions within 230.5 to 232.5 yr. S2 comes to 6.89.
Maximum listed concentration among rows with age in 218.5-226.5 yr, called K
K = 5.55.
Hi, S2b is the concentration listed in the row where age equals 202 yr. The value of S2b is 5.41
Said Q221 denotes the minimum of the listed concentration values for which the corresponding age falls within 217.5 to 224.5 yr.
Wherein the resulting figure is 4.05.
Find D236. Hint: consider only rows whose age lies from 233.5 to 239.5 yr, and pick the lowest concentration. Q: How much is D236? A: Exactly 7.1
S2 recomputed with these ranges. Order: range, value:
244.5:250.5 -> 8.28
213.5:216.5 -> 3.88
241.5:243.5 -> 8.23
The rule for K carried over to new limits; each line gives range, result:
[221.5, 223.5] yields 4.56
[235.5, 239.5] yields 7.77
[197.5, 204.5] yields 5.69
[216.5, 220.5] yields 4.48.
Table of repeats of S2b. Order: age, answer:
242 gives 7.35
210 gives 4.09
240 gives 7.3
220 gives 4.48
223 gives 4.56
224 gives 4.89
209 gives 4.82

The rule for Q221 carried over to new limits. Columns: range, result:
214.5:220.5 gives 3.7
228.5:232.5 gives 6.39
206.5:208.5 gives 4.31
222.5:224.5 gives 4.56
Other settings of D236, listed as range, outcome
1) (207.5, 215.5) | 3.65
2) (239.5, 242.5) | 7.3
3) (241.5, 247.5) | 6.85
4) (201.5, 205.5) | 4.86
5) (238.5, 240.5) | 7.2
